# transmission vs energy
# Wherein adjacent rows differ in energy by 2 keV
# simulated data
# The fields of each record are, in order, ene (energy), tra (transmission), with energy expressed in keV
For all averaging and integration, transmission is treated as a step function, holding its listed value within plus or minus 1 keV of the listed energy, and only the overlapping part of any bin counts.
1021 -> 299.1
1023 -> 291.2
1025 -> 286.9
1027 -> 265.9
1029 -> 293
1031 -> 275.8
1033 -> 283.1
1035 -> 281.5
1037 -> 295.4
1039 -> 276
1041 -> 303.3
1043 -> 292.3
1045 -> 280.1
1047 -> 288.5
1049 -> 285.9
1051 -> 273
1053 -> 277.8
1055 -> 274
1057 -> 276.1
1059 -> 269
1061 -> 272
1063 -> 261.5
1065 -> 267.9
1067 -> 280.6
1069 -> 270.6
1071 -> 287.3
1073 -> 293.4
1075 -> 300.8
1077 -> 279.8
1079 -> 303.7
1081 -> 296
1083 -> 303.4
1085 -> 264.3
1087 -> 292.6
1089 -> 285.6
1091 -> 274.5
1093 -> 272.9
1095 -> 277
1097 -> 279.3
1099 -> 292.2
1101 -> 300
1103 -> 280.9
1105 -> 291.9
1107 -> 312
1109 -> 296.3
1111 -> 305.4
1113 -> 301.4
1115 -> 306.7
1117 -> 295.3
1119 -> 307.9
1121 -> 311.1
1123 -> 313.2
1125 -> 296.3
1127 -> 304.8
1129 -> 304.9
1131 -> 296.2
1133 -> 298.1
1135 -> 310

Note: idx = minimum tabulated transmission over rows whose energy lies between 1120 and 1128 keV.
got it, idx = 296.3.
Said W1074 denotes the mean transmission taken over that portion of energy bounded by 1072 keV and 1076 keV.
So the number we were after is 297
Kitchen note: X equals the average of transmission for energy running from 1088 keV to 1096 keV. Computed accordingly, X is 278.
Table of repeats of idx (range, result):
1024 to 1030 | 265.9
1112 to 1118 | 295.3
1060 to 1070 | 261.5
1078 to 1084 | 296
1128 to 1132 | 296.2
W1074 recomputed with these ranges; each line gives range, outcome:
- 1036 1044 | 292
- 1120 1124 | 312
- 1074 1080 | 295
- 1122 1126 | 305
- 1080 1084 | 300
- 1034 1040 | 284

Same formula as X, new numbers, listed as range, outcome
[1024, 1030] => 282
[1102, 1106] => 286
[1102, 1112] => 297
